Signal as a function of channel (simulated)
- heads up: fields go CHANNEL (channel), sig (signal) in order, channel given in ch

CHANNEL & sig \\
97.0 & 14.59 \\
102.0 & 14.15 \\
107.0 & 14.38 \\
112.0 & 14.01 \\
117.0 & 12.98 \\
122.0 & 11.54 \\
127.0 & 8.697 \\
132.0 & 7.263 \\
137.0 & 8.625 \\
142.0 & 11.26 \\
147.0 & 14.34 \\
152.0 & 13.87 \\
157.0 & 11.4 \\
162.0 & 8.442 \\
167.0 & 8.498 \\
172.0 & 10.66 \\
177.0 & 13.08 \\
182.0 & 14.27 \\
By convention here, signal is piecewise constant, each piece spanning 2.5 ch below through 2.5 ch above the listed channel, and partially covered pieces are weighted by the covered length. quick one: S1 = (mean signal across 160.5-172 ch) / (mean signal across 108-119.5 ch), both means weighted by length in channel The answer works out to 0.66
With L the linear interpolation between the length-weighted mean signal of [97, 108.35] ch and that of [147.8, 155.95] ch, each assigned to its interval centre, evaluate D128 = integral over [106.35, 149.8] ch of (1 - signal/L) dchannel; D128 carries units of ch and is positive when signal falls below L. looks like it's 8.0 ch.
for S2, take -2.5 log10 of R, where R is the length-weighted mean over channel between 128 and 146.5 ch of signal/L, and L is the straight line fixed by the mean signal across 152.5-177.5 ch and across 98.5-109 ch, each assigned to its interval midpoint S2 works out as 0.25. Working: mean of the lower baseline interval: 14.3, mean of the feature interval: 9.59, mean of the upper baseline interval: 10.5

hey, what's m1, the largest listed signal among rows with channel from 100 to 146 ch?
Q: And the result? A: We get 14.38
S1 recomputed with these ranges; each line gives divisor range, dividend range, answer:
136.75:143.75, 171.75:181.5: 1.24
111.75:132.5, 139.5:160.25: 1.15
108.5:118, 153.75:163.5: 0.76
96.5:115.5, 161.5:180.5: 0.75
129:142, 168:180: 1.34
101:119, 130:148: 0.73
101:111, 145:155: 0.98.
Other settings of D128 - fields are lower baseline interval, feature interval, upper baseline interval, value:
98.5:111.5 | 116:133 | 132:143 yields 1.8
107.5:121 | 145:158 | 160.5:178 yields -2.6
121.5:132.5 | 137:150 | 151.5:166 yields -2.8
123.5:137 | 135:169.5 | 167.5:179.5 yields -4.2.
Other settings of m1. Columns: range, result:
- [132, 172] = 14.34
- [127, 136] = 8.697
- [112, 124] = 14.01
